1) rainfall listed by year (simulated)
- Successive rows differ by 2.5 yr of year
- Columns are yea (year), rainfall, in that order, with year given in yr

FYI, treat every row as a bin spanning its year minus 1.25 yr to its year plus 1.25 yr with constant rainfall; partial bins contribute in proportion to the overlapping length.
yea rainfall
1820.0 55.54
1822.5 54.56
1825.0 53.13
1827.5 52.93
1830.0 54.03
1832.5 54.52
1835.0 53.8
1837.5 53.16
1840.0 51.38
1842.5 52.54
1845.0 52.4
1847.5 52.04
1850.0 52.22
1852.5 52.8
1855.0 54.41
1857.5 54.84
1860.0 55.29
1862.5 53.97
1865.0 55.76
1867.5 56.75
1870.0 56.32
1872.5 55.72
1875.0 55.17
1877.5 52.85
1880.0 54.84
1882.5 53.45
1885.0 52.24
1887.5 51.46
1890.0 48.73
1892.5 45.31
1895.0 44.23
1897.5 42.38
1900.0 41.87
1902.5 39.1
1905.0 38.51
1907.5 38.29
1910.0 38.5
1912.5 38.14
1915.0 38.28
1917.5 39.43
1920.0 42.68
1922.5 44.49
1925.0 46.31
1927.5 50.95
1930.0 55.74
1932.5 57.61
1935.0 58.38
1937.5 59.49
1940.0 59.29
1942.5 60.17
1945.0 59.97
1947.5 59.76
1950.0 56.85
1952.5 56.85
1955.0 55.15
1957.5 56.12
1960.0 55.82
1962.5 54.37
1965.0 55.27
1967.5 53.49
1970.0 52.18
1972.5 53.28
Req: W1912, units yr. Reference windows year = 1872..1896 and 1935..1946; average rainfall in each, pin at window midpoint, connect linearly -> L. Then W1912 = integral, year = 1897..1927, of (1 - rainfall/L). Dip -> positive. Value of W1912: 7.9 yr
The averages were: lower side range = 51.3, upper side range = 59.6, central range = 40.9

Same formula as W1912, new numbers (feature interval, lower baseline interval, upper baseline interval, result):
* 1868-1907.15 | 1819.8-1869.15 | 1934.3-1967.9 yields 4.56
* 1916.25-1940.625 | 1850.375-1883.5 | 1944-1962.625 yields 2.21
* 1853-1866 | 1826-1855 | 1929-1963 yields -0.22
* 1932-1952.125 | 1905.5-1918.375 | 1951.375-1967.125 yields -3.96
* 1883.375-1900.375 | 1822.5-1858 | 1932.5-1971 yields 2.45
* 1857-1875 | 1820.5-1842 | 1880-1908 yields -2.34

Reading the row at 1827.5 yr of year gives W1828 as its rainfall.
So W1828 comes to 52.93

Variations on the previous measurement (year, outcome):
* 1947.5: 59.76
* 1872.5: 55.72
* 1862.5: 53.97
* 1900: 41.87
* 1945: 59.97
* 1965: 55.27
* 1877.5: 52.85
